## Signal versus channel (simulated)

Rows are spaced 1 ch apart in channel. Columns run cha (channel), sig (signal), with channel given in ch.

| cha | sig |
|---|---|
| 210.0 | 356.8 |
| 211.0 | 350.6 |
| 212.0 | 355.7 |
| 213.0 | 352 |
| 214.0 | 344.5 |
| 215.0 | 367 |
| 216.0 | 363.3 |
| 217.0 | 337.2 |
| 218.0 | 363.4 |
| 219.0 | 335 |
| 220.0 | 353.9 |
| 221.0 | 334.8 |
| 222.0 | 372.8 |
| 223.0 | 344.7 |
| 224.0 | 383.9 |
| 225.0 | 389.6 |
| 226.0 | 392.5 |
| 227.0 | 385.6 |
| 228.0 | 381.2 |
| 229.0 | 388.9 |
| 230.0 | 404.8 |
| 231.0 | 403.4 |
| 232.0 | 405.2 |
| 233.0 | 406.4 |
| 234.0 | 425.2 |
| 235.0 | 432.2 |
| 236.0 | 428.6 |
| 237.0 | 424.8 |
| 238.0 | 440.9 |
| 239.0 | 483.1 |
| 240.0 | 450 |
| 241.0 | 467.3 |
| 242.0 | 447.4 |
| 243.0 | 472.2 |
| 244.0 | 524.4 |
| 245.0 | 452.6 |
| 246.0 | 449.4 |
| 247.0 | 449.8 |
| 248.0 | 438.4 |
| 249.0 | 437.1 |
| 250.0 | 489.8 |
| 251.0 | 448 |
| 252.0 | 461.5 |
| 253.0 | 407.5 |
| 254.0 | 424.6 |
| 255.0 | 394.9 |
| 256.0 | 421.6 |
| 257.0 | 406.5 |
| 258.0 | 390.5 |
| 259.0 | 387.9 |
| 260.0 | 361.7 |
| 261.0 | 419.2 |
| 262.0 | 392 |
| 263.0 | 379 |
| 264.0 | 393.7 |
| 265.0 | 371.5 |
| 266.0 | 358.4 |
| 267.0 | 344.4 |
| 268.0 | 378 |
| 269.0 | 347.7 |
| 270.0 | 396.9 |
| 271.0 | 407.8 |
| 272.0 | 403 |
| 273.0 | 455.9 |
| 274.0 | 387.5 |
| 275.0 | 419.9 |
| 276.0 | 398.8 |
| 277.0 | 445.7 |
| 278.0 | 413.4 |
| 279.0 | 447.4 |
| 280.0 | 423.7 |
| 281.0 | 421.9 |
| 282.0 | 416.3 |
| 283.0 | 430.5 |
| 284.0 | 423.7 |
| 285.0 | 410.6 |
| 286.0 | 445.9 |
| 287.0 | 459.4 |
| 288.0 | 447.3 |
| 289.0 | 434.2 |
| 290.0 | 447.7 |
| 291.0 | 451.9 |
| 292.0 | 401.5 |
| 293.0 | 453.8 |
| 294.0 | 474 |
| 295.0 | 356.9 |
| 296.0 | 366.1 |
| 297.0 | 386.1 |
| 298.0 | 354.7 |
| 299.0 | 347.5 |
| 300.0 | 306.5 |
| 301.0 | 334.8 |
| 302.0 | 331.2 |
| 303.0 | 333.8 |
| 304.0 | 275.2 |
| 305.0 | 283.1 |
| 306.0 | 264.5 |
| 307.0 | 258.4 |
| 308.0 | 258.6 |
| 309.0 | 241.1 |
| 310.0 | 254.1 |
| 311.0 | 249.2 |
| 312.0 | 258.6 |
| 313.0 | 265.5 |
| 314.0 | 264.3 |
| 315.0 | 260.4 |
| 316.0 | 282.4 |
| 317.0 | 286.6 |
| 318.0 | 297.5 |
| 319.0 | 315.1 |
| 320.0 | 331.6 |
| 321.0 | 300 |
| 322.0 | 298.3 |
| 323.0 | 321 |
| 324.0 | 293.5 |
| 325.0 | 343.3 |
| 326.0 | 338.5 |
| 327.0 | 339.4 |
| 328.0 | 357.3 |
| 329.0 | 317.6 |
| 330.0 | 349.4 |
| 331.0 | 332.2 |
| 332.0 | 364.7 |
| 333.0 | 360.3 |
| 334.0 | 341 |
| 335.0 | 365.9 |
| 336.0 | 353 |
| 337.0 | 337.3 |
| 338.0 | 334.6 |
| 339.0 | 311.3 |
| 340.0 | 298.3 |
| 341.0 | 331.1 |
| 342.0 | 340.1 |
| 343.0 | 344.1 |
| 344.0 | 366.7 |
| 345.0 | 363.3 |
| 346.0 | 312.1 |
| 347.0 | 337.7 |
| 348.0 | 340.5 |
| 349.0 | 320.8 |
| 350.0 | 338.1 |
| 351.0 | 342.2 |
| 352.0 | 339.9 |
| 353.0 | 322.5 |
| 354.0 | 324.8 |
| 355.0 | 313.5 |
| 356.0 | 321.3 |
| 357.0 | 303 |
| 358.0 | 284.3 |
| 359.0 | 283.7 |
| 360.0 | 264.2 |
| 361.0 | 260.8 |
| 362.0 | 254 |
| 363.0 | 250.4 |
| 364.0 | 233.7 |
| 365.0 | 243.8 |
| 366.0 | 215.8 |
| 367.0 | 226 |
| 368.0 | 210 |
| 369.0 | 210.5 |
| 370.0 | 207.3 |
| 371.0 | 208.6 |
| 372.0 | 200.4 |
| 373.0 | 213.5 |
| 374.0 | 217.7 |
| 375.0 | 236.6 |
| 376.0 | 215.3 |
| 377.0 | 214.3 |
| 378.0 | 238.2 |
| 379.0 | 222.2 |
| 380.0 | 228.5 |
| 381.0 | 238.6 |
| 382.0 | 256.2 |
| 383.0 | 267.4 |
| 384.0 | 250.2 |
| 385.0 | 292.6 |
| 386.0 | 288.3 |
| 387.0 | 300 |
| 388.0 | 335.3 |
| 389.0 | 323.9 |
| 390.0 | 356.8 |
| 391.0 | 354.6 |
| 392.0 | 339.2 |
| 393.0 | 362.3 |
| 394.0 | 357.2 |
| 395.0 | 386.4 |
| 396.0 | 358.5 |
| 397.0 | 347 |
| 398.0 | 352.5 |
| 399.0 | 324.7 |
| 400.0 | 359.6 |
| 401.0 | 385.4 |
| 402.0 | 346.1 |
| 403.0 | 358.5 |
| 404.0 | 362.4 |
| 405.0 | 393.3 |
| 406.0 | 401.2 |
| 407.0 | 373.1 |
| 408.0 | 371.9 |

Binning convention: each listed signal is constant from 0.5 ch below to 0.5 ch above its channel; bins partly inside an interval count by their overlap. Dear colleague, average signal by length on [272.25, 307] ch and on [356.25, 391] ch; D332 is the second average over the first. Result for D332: 0.64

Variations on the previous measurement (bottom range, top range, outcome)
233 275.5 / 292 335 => 0.76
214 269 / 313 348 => 0.80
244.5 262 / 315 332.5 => 0.75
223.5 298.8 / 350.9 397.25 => 0.66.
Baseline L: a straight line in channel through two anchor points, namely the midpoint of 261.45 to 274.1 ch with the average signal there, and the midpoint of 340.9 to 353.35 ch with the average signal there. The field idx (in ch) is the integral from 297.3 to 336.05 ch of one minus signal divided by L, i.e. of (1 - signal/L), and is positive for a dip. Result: 5.2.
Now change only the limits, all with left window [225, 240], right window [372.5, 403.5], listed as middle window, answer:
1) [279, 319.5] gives 1.9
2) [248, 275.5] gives -0.7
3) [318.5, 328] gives 0.7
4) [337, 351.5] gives -0.1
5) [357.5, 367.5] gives 2.1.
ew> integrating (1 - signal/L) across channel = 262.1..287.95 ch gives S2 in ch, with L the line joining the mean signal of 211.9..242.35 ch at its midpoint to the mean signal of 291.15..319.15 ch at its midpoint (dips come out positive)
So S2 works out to -4.8 ch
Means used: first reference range 393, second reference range 315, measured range 408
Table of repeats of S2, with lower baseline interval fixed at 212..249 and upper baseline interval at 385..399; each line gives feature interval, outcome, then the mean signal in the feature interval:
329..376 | 8.1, 296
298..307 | 1.6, 309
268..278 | -0.5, 406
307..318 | 3.2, 264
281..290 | -1.2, 434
